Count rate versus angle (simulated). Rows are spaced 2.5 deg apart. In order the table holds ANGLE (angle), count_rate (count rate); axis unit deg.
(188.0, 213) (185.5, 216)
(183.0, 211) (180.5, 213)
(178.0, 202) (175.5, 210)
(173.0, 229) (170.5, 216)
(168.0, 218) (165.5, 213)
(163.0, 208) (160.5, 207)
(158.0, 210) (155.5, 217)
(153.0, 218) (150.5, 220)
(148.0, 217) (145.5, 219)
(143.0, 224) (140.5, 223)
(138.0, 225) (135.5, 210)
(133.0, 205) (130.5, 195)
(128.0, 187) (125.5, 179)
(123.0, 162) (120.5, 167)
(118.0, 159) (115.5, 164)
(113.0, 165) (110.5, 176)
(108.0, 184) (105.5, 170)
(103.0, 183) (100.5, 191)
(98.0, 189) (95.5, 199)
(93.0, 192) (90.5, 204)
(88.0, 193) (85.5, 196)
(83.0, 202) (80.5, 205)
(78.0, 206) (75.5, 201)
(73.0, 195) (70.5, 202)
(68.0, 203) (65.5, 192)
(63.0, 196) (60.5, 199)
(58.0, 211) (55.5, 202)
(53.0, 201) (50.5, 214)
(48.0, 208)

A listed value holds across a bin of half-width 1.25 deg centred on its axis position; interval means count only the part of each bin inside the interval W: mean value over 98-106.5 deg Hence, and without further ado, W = 183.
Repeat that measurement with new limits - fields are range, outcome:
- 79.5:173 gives 198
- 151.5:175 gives 215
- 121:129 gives 175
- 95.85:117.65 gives 178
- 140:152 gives 220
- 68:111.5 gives 194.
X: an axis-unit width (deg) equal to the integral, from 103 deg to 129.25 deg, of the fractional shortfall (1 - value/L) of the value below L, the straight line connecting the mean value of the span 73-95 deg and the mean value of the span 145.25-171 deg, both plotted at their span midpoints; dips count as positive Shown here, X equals 4.36 deg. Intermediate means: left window 200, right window 215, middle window 172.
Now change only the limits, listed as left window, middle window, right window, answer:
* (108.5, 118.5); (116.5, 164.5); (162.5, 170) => -2.75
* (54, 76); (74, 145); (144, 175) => 5.45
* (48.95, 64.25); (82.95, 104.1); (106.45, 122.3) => -1.44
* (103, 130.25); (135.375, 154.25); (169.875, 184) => -2.80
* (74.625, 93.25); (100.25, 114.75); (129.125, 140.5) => 1.98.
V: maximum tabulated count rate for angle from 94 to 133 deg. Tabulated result 205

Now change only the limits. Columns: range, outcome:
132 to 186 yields 229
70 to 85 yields 206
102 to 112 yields 184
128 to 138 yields 225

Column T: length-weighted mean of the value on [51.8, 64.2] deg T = 202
